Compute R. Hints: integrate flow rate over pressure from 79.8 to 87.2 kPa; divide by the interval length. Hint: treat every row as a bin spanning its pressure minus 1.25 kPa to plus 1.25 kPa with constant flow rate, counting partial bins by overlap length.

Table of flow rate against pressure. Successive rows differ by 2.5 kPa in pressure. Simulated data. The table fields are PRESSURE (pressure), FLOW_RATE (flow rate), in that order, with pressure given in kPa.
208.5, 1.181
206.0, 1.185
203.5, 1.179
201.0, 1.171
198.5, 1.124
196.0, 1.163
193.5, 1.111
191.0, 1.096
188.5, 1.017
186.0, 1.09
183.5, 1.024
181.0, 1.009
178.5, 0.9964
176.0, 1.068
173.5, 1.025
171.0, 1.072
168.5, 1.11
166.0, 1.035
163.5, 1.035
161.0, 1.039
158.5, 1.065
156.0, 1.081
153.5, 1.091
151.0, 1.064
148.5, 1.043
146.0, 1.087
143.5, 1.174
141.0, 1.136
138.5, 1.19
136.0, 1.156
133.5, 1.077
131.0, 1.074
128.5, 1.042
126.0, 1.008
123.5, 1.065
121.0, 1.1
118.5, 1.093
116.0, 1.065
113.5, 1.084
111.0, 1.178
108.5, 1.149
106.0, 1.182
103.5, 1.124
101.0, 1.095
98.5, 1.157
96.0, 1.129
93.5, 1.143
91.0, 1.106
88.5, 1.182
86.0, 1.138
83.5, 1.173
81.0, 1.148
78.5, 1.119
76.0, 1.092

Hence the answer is 1.15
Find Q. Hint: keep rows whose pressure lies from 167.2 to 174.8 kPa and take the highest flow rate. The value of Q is 1.11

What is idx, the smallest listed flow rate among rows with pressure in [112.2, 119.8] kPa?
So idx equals 1.065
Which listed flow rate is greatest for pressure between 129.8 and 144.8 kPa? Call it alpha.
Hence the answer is 1.19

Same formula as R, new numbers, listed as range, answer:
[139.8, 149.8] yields 1.11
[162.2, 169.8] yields 1.06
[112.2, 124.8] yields 1.08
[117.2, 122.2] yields 1.1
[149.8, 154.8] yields 1.08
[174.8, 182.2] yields 1.02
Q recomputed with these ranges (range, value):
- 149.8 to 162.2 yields 1.091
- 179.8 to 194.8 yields 1.111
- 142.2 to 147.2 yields 1.174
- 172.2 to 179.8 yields 1.068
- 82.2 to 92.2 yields 1.182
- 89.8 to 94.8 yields 1.143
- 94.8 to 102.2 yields 1.157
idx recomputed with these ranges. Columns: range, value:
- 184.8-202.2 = 1.017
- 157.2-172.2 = 1.035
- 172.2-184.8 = 0.9964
